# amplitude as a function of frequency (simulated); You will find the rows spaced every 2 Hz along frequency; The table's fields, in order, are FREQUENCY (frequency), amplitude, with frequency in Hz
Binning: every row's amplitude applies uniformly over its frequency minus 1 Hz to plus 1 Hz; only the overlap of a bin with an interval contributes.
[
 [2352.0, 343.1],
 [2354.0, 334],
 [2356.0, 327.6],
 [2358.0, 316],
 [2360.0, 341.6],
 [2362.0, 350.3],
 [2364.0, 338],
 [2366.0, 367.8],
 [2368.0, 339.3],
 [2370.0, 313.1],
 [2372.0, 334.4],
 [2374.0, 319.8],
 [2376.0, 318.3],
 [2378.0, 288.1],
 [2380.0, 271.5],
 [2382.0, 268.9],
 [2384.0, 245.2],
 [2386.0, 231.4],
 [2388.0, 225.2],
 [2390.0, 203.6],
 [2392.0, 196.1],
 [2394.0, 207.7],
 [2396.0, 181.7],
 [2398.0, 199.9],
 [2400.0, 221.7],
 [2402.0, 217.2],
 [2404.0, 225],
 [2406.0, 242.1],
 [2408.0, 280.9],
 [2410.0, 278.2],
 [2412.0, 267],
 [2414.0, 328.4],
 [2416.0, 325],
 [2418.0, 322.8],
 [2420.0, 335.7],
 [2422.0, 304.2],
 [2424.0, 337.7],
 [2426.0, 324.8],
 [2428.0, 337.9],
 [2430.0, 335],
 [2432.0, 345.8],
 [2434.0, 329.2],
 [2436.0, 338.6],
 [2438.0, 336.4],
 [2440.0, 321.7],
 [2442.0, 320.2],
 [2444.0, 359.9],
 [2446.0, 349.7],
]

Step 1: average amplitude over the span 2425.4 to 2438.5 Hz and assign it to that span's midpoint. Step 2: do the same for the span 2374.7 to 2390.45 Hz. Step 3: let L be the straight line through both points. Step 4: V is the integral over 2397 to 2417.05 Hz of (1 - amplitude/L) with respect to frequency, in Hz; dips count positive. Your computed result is 2.7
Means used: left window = 260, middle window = 259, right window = 336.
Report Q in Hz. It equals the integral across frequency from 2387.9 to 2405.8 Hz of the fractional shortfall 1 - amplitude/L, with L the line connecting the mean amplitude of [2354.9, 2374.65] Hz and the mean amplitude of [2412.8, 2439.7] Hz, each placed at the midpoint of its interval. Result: 6.6 Hz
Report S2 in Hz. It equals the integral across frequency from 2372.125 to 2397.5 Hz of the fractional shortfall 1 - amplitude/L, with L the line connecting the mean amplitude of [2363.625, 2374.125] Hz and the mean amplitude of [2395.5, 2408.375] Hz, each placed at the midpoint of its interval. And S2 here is 3.2 Hz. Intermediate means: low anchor 337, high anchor 223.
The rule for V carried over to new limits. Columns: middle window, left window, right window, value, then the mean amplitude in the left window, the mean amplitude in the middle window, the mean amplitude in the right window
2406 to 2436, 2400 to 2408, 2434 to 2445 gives -3.7 Hz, 234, 316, 335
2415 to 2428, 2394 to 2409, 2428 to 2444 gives -1.8 Hz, 223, 326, 334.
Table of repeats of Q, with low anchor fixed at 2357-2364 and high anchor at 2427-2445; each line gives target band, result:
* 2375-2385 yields 1.7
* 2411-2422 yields 0.7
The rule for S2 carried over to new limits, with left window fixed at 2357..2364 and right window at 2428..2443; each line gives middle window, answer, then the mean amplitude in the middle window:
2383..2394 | 3.8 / 219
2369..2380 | 0.8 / 311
